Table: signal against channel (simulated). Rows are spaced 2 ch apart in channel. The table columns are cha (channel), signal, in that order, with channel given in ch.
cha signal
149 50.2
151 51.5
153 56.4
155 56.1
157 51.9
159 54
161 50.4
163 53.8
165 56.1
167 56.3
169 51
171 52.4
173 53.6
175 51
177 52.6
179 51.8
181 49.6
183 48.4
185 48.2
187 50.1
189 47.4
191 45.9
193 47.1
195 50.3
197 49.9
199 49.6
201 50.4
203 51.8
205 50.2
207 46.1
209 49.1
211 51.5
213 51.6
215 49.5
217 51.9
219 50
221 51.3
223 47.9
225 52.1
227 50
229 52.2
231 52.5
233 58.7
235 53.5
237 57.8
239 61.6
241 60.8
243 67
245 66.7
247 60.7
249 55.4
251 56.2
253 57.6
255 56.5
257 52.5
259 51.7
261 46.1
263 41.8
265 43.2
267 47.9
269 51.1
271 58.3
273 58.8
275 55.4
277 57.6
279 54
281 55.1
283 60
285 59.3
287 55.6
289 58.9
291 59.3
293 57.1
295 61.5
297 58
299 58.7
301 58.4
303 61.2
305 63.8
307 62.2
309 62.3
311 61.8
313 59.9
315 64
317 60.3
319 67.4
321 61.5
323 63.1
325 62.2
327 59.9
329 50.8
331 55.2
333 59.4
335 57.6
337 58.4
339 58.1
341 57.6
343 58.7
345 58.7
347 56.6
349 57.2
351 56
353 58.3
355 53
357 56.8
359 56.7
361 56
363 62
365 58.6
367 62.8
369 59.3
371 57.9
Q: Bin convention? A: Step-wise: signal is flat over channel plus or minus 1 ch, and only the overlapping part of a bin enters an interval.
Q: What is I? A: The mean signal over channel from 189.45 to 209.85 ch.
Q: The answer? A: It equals 49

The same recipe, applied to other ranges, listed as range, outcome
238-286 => 55.6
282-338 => 59.9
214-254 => 55.7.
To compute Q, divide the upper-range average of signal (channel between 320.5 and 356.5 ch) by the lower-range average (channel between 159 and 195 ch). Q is 1.1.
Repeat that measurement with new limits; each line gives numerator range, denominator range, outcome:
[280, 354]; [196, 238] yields 1.16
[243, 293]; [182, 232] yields 1.11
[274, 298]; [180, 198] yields 1.19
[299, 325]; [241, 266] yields 1.13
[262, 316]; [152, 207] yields 1.12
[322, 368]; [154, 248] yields 1.10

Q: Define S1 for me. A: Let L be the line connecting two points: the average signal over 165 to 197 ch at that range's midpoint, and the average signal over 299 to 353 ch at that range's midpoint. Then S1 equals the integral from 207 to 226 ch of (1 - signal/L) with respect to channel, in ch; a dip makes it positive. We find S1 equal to 0.9 ch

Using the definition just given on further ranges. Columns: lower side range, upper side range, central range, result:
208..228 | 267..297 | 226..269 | -1.0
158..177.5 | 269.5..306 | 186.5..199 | 1.3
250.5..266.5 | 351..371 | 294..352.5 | -4.7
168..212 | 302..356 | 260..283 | 1.4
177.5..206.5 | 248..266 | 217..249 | -3.5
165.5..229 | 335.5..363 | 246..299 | -1.2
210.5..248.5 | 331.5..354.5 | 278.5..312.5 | -1.6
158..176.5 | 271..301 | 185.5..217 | 2.9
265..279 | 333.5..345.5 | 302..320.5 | -2.0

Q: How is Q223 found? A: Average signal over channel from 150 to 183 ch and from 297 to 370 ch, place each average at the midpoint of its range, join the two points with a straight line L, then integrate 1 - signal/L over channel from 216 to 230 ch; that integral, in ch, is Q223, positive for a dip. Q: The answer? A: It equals 1.1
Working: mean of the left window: 52.9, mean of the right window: 59.3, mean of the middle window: 50.8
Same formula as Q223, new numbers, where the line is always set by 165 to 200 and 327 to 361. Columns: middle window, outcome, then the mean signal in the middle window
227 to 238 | -0.4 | 54.5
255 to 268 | 1.4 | 47.9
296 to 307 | -1.0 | 60.2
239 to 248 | -1.8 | 63.6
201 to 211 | 0.3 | 49.6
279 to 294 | -0.8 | 57.6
